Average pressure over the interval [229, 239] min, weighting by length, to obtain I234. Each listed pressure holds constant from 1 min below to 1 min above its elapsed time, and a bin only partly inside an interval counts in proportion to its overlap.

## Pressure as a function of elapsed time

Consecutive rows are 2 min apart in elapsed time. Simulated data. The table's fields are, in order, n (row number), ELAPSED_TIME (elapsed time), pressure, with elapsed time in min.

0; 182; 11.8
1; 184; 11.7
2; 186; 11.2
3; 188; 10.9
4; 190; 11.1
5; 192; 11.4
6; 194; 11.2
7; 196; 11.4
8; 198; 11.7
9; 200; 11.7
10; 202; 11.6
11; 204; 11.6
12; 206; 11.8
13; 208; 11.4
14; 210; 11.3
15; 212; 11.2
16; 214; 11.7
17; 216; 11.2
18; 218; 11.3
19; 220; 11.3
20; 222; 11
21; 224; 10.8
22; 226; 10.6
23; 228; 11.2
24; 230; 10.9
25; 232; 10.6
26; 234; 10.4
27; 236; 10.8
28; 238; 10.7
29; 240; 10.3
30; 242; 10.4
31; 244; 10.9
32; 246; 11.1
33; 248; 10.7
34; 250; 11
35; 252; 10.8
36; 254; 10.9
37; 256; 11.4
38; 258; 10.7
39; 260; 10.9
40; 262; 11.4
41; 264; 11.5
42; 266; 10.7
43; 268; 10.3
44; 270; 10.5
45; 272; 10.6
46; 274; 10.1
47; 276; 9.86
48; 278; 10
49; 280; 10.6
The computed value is 10.7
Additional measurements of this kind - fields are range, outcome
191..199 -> 11.4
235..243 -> 10.6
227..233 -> 10.9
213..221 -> 11.4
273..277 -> 9.98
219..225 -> 11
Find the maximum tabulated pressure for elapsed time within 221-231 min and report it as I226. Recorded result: 11.2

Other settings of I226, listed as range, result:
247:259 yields 11.4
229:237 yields 10.9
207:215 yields 11.7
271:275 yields 10.6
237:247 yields 11.1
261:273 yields 11.5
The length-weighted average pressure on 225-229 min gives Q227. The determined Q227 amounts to 10.9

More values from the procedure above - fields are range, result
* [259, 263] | 11.2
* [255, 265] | 11.2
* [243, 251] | 10.9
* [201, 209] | 11.6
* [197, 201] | 11.7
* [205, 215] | 11.5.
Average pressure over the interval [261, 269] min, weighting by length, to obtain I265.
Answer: 11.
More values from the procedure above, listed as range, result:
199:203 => 11.6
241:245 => 10.7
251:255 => 10.9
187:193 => 11.1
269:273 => 10.6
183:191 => 11.2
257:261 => 10.8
